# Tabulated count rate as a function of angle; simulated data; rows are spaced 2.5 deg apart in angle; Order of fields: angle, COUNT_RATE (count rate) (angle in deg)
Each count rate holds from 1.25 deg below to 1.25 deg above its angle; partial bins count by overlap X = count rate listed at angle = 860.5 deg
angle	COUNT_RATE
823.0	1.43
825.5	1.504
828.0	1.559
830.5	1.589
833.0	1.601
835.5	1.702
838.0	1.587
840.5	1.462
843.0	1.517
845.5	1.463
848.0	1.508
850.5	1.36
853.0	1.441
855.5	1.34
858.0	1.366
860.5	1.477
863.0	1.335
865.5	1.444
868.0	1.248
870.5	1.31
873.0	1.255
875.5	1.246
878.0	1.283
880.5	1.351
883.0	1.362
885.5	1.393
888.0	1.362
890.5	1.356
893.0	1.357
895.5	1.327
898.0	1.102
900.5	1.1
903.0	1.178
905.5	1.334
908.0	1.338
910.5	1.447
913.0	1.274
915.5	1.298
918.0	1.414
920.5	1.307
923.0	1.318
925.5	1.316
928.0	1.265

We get 1.477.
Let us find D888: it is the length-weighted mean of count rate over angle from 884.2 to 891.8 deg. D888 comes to 1.37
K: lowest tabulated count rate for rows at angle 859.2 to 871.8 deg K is 1.248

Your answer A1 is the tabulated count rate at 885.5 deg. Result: 1.393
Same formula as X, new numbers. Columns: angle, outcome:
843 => 1.517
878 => 1.283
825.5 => 1.504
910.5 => 1.447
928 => 1.265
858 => 1.366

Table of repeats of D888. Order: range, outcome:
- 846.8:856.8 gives 1.41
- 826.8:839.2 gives 1.61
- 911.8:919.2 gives 1.33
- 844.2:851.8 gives 1.44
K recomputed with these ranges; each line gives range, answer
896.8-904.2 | 1.1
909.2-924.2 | 1.274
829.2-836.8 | 1.589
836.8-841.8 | 1.462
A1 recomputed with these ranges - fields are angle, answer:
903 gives 1.178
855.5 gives 1.34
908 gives 1.338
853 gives 1.441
